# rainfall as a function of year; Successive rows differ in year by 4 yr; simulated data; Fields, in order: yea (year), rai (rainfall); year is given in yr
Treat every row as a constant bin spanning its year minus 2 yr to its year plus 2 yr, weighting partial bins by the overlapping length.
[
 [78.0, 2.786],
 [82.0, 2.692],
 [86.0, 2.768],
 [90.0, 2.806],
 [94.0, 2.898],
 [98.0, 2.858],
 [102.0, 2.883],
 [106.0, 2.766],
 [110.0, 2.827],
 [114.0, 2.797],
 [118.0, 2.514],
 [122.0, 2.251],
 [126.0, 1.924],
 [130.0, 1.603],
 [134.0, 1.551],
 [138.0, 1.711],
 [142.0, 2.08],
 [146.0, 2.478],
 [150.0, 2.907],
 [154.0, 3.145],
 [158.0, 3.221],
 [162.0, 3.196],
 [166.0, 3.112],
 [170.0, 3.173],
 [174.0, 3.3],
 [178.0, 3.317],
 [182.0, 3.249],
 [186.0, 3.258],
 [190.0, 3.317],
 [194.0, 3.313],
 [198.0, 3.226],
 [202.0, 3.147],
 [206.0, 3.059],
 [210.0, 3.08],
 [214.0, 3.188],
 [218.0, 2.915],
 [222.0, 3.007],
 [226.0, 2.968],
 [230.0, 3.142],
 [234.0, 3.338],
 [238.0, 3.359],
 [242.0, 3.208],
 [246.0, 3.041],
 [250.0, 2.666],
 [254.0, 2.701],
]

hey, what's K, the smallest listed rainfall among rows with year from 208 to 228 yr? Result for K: 2.915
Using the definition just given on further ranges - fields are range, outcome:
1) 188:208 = 3.059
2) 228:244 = 3.142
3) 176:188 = 3.249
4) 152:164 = 3.145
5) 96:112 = 2.766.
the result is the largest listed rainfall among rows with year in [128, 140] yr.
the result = 1.711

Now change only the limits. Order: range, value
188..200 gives 3.317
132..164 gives 3.221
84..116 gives 2.898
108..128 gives 2.827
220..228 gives 3.007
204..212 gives 3.08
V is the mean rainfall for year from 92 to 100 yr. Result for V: 2.88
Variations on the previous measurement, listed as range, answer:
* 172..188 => 3.28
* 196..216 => 3.14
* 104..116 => 2.8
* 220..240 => 3.16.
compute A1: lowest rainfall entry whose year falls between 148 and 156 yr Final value 2.907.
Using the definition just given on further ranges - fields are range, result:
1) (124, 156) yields 1.551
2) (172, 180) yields 3.3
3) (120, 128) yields 1.924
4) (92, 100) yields 2.858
